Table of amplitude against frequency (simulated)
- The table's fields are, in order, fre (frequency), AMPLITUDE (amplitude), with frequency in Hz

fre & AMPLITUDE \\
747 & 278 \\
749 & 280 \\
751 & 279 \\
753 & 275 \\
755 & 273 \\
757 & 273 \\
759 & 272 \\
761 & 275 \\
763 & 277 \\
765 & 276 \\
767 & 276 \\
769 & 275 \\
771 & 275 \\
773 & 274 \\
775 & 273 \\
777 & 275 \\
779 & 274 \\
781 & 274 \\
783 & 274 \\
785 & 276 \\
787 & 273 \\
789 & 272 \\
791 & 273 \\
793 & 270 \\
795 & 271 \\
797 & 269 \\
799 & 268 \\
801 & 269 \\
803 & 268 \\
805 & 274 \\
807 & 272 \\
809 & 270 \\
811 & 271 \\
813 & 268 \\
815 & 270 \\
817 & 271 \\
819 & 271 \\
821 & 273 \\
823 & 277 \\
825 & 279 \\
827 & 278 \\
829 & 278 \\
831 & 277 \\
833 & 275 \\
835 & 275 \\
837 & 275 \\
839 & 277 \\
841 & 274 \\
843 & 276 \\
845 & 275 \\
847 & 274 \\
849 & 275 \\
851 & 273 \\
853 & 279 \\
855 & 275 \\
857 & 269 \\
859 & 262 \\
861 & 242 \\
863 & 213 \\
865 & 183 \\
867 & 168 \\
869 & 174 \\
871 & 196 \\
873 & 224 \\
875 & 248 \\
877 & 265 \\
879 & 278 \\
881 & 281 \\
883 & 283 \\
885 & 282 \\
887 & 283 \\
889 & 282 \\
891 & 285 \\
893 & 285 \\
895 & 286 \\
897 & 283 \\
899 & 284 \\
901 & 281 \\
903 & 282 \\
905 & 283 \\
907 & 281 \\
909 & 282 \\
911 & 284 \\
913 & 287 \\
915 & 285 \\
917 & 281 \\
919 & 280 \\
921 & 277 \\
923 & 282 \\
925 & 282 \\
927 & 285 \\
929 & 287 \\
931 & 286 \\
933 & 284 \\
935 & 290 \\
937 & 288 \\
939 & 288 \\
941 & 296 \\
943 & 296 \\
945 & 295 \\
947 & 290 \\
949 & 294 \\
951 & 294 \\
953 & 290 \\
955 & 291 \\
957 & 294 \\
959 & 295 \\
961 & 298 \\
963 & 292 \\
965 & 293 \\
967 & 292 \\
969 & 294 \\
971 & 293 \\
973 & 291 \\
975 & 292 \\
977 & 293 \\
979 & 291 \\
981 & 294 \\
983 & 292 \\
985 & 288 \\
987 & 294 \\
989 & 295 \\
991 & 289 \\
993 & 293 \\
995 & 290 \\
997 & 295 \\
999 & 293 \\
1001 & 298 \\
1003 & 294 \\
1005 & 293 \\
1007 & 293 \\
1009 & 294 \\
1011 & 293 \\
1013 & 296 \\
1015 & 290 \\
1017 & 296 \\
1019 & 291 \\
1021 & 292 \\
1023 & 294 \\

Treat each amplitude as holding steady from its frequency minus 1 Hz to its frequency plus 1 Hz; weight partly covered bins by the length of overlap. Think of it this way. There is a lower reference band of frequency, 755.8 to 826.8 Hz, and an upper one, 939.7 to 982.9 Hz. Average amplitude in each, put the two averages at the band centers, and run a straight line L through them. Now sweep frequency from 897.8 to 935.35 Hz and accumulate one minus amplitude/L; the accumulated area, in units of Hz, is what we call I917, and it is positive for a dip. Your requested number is 0.6 Hz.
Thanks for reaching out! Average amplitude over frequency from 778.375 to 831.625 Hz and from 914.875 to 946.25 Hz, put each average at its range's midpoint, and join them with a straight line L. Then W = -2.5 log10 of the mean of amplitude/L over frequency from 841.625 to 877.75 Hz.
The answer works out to 0.15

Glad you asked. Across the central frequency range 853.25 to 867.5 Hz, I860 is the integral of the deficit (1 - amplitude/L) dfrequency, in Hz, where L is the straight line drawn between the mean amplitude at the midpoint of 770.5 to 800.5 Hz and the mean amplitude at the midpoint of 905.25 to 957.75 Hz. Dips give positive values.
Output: 2.3 Hz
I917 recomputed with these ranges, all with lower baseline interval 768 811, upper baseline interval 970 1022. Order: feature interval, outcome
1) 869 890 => 1.74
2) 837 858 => 0.25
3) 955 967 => -0.19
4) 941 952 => -0.23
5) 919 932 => 0.13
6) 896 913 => 0.06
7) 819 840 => 0.01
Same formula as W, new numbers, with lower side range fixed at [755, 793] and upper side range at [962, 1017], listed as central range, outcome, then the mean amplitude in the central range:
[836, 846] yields 0.02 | 275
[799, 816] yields 0.03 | 270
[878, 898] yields 0.00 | 283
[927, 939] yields 0.00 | 287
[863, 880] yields 0.29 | 217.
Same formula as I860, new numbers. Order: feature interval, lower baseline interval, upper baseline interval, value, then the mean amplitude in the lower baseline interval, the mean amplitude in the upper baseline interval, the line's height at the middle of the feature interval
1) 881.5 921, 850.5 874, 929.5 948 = -3.5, 229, 290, 260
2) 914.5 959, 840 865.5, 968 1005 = -1.2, 261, 293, 281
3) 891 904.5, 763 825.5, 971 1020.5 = 0.0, 273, 293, 283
